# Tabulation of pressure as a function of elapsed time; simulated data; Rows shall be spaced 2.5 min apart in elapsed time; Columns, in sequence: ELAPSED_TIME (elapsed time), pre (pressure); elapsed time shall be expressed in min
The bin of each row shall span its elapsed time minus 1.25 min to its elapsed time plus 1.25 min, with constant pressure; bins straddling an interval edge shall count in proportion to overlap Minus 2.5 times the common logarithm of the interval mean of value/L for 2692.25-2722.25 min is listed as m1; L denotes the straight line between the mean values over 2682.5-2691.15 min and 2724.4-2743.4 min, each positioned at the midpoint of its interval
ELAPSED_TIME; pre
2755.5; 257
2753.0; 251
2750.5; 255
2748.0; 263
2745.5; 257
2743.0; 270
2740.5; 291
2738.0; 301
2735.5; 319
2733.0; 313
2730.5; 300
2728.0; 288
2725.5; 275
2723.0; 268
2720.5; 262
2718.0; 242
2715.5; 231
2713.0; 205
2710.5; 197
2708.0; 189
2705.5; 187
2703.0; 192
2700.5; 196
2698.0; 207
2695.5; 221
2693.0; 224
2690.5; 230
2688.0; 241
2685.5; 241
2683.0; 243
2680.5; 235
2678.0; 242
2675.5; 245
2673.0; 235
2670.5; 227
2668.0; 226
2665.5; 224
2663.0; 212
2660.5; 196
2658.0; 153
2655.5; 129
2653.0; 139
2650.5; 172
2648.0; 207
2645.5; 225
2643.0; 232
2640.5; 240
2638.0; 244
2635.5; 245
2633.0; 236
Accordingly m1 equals 0.23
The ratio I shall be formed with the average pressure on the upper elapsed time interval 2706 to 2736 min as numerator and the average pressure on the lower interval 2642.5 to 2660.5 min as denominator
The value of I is 1.42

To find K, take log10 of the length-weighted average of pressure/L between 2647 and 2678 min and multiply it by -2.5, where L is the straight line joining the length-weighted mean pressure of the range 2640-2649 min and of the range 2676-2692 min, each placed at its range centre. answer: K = 0.17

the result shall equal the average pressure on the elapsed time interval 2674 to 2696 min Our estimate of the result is 236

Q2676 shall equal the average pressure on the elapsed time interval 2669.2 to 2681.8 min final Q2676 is 237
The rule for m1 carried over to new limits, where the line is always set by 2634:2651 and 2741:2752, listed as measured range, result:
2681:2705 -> 0.11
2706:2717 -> 0.22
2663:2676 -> 0.03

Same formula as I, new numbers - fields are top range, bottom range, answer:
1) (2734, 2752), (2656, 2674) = 1.35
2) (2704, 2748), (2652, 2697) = 1.20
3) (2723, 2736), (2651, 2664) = 1.78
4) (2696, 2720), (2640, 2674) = 1.04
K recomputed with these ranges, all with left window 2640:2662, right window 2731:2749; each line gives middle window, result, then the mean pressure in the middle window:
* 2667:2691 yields -0.09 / 237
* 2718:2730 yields -0.01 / 272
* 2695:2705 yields 0.20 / 201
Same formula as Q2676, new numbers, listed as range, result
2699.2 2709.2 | 191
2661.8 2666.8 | 218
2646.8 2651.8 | 189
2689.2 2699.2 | 221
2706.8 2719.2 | 213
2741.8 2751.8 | 261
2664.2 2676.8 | 231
